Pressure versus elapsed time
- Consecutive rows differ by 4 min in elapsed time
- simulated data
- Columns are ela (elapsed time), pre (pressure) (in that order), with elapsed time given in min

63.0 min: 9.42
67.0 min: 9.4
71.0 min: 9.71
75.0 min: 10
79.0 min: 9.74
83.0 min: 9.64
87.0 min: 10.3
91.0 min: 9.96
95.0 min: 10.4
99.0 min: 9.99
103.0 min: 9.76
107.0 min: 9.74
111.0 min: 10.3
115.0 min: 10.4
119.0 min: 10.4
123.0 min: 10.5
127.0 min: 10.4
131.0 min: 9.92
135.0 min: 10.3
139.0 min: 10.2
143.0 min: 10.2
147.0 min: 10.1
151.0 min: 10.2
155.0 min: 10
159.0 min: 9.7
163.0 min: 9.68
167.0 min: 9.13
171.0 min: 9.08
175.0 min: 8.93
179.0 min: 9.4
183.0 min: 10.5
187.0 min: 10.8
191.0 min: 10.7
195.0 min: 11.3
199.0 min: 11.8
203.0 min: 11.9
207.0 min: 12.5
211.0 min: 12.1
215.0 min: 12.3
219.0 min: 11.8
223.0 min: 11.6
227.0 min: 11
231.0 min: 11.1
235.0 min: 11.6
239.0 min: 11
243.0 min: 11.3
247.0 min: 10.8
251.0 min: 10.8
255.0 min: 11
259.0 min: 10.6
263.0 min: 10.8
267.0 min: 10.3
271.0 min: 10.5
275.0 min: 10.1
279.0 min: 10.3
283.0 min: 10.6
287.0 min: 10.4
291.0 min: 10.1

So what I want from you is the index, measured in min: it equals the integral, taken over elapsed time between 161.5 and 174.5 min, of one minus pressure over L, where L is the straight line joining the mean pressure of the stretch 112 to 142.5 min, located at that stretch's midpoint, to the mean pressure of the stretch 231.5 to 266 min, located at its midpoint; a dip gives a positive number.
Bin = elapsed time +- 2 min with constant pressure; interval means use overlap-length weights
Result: 1.6 min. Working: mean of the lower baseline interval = 10.3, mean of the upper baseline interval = 11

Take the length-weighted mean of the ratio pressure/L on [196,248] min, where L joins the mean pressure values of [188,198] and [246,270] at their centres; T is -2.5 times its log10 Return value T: -0.07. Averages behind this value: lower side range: 11.1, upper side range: 10.7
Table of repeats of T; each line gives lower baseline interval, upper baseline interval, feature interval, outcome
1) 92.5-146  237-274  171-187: 0.08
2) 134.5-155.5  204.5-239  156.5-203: 0.07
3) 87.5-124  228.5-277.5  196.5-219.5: -0.14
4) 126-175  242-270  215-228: -0.11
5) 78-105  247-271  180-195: -0.03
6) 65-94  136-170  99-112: -0.01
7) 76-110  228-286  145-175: 0.07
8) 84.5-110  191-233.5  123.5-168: 0.07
